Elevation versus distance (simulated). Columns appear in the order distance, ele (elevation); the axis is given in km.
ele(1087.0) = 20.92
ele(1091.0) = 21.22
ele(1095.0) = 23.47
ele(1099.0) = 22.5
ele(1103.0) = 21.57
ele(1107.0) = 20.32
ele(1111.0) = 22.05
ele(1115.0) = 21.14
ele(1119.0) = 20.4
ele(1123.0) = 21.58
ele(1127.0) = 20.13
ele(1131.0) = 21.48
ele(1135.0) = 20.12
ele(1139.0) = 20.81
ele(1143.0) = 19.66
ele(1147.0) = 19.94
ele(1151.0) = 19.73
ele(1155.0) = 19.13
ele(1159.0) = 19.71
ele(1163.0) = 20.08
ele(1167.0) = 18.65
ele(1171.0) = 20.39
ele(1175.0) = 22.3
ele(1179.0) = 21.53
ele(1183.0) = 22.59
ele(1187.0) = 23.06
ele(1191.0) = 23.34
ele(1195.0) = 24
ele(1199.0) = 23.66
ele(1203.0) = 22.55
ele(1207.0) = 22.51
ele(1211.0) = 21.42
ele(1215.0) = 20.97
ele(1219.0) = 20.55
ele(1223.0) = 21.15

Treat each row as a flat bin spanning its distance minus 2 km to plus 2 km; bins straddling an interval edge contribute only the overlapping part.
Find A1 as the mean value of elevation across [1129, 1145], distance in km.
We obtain 20.5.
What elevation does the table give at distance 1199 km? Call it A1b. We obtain 23.66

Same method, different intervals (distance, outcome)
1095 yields 23.47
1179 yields 21.53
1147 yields 19.94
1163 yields 20.08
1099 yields 22.5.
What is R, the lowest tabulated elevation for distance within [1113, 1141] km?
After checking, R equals 20.12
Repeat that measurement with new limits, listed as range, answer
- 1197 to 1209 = 22.51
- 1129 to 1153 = 19.66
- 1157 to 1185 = 18.65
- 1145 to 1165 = 19.13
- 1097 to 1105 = 21.57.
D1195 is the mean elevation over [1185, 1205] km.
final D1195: 23.3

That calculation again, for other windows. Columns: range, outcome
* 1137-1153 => 20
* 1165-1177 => 20.4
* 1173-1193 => 22.6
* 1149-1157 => 19.4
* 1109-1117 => 21.6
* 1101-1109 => 20.9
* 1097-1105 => 22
